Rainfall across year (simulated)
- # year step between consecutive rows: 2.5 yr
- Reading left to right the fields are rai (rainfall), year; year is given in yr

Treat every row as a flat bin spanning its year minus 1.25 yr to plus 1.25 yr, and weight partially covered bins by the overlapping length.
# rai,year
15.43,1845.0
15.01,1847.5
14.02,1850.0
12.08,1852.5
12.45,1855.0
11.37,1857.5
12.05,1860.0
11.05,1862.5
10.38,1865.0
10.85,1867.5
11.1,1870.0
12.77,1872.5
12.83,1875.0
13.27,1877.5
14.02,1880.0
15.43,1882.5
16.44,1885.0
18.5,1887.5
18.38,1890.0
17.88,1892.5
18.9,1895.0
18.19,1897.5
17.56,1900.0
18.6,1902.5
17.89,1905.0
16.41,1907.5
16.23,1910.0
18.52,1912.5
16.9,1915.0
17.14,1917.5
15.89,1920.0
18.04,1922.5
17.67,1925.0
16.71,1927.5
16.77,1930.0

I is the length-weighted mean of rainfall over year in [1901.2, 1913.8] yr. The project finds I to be 17.5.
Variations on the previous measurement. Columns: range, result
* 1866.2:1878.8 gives 12.2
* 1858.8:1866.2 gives 11.2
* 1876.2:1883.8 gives 14.2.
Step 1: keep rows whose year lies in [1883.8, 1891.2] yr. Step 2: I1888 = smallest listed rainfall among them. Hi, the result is 16.44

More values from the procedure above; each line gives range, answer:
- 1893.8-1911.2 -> 16.23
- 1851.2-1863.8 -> 11.05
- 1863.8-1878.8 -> 10.38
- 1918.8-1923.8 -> 15.89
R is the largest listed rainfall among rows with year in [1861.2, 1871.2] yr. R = 11.1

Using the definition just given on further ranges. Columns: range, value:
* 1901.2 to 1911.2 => 18.6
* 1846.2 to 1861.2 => 15.01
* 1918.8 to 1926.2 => 18.04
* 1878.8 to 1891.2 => 18.5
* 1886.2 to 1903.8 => 18.9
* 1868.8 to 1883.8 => 15.43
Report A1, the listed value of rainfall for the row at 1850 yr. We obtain 14.02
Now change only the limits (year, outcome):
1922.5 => 18.04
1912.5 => 18.52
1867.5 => 10.85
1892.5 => 17.88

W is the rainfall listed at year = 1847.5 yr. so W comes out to 15.01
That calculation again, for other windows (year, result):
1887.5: 18.5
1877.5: 13.27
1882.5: 15.43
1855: 12.45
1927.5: 16.71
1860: 12.05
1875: 12.83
